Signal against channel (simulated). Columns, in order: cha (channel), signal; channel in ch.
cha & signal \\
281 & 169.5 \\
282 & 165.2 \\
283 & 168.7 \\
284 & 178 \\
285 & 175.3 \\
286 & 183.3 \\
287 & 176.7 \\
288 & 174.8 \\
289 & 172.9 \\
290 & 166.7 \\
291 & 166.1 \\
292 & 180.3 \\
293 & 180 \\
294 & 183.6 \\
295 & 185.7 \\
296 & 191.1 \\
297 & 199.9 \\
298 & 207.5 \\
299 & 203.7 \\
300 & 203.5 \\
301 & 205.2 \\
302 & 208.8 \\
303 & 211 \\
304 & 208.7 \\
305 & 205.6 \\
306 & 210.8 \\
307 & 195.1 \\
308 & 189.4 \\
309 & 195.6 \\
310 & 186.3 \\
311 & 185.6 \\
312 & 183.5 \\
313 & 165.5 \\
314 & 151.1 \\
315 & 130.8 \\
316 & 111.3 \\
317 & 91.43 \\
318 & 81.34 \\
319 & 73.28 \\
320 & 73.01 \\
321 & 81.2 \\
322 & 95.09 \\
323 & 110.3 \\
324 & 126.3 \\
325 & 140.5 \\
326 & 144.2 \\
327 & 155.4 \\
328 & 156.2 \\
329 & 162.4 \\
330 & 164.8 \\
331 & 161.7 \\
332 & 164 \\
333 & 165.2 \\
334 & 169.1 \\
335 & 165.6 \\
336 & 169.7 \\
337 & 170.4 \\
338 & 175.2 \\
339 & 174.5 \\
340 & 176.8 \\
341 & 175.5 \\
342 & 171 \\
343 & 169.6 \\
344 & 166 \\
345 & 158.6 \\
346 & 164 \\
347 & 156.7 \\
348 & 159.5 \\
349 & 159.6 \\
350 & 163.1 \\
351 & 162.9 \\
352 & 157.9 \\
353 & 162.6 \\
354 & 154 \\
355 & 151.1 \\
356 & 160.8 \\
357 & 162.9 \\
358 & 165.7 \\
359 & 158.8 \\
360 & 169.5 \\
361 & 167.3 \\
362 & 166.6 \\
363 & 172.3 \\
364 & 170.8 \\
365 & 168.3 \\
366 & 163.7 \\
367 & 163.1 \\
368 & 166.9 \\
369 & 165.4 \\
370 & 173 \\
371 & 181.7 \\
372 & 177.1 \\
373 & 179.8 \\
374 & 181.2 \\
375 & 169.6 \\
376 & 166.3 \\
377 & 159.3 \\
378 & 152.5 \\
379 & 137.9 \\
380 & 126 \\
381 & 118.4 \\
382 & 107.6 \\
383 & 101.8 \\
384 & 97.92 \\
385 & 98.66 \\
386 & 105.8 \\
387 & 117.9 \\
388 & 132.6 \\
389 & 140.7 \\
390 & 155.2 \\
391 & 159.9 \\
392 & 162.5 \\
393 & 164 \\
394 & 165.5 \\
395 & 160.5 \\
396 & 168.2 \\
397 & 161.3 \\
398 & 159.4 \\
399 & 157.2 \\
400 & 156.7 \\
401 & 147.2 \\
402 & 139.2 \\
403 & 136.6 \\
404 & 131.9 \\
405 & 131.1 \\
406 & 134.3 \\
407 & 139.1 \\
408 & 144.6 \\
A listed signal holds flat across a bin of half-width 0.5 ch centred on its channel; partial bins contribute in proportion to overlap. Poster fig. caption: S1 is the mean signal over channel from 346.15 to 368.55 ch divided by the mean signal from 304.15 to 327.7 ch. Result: 1.13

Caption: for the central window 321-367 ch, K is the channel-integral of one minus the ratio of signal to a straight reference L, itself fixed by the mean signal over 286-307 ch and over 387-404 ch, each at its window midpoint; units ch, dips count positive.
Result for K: 3.5 ch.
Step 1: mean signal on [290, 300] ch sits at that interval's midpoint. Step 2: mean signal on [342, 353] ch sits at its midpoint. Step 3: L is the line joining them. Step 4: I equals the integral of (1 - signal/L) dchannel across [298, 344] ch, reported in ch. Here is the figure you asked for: 3.8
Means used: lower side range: 188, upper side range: 162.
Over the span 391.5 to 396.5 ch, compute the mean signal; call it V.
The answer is 164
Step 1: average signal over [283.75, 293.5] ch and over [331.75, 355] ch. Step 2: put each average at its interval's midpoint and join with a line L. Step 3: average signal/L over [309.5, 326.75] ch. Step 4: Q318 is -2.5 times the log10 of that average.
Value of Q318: 0.33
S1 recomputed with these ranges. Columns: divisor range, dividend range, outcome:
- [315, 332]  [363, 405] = 1.23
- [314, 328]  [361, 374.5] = 1.53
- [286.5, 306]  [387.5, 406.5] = 0.79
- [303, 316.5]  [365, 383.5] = 0.87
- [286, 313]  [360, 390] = 0.78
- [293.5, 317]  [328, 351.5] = 0.89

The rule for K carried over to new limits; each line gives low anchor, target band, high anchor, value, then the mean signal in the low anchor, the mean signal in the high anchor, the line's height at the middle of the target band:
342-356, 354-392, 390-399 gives 2.23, 161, 162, 161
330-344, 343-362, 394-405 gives 0.41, 170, 152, 165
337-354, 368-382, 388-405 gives -0.06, 166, 153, 158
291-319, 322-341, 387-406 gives 1.37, 178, 150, 170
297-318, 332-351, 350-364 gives 0.15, 181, 163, 168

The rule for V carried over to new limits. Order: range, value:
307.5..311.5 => 189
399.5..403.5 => 145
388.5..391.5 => 152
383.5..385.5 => 98.3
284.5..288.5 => 178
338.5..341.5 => 176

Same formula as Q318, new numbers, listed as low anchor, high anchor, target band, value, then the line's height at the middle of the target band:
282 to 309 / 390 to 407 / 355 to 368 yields 0.000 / 165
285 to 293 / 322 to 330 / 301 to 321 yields -0.029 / 155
